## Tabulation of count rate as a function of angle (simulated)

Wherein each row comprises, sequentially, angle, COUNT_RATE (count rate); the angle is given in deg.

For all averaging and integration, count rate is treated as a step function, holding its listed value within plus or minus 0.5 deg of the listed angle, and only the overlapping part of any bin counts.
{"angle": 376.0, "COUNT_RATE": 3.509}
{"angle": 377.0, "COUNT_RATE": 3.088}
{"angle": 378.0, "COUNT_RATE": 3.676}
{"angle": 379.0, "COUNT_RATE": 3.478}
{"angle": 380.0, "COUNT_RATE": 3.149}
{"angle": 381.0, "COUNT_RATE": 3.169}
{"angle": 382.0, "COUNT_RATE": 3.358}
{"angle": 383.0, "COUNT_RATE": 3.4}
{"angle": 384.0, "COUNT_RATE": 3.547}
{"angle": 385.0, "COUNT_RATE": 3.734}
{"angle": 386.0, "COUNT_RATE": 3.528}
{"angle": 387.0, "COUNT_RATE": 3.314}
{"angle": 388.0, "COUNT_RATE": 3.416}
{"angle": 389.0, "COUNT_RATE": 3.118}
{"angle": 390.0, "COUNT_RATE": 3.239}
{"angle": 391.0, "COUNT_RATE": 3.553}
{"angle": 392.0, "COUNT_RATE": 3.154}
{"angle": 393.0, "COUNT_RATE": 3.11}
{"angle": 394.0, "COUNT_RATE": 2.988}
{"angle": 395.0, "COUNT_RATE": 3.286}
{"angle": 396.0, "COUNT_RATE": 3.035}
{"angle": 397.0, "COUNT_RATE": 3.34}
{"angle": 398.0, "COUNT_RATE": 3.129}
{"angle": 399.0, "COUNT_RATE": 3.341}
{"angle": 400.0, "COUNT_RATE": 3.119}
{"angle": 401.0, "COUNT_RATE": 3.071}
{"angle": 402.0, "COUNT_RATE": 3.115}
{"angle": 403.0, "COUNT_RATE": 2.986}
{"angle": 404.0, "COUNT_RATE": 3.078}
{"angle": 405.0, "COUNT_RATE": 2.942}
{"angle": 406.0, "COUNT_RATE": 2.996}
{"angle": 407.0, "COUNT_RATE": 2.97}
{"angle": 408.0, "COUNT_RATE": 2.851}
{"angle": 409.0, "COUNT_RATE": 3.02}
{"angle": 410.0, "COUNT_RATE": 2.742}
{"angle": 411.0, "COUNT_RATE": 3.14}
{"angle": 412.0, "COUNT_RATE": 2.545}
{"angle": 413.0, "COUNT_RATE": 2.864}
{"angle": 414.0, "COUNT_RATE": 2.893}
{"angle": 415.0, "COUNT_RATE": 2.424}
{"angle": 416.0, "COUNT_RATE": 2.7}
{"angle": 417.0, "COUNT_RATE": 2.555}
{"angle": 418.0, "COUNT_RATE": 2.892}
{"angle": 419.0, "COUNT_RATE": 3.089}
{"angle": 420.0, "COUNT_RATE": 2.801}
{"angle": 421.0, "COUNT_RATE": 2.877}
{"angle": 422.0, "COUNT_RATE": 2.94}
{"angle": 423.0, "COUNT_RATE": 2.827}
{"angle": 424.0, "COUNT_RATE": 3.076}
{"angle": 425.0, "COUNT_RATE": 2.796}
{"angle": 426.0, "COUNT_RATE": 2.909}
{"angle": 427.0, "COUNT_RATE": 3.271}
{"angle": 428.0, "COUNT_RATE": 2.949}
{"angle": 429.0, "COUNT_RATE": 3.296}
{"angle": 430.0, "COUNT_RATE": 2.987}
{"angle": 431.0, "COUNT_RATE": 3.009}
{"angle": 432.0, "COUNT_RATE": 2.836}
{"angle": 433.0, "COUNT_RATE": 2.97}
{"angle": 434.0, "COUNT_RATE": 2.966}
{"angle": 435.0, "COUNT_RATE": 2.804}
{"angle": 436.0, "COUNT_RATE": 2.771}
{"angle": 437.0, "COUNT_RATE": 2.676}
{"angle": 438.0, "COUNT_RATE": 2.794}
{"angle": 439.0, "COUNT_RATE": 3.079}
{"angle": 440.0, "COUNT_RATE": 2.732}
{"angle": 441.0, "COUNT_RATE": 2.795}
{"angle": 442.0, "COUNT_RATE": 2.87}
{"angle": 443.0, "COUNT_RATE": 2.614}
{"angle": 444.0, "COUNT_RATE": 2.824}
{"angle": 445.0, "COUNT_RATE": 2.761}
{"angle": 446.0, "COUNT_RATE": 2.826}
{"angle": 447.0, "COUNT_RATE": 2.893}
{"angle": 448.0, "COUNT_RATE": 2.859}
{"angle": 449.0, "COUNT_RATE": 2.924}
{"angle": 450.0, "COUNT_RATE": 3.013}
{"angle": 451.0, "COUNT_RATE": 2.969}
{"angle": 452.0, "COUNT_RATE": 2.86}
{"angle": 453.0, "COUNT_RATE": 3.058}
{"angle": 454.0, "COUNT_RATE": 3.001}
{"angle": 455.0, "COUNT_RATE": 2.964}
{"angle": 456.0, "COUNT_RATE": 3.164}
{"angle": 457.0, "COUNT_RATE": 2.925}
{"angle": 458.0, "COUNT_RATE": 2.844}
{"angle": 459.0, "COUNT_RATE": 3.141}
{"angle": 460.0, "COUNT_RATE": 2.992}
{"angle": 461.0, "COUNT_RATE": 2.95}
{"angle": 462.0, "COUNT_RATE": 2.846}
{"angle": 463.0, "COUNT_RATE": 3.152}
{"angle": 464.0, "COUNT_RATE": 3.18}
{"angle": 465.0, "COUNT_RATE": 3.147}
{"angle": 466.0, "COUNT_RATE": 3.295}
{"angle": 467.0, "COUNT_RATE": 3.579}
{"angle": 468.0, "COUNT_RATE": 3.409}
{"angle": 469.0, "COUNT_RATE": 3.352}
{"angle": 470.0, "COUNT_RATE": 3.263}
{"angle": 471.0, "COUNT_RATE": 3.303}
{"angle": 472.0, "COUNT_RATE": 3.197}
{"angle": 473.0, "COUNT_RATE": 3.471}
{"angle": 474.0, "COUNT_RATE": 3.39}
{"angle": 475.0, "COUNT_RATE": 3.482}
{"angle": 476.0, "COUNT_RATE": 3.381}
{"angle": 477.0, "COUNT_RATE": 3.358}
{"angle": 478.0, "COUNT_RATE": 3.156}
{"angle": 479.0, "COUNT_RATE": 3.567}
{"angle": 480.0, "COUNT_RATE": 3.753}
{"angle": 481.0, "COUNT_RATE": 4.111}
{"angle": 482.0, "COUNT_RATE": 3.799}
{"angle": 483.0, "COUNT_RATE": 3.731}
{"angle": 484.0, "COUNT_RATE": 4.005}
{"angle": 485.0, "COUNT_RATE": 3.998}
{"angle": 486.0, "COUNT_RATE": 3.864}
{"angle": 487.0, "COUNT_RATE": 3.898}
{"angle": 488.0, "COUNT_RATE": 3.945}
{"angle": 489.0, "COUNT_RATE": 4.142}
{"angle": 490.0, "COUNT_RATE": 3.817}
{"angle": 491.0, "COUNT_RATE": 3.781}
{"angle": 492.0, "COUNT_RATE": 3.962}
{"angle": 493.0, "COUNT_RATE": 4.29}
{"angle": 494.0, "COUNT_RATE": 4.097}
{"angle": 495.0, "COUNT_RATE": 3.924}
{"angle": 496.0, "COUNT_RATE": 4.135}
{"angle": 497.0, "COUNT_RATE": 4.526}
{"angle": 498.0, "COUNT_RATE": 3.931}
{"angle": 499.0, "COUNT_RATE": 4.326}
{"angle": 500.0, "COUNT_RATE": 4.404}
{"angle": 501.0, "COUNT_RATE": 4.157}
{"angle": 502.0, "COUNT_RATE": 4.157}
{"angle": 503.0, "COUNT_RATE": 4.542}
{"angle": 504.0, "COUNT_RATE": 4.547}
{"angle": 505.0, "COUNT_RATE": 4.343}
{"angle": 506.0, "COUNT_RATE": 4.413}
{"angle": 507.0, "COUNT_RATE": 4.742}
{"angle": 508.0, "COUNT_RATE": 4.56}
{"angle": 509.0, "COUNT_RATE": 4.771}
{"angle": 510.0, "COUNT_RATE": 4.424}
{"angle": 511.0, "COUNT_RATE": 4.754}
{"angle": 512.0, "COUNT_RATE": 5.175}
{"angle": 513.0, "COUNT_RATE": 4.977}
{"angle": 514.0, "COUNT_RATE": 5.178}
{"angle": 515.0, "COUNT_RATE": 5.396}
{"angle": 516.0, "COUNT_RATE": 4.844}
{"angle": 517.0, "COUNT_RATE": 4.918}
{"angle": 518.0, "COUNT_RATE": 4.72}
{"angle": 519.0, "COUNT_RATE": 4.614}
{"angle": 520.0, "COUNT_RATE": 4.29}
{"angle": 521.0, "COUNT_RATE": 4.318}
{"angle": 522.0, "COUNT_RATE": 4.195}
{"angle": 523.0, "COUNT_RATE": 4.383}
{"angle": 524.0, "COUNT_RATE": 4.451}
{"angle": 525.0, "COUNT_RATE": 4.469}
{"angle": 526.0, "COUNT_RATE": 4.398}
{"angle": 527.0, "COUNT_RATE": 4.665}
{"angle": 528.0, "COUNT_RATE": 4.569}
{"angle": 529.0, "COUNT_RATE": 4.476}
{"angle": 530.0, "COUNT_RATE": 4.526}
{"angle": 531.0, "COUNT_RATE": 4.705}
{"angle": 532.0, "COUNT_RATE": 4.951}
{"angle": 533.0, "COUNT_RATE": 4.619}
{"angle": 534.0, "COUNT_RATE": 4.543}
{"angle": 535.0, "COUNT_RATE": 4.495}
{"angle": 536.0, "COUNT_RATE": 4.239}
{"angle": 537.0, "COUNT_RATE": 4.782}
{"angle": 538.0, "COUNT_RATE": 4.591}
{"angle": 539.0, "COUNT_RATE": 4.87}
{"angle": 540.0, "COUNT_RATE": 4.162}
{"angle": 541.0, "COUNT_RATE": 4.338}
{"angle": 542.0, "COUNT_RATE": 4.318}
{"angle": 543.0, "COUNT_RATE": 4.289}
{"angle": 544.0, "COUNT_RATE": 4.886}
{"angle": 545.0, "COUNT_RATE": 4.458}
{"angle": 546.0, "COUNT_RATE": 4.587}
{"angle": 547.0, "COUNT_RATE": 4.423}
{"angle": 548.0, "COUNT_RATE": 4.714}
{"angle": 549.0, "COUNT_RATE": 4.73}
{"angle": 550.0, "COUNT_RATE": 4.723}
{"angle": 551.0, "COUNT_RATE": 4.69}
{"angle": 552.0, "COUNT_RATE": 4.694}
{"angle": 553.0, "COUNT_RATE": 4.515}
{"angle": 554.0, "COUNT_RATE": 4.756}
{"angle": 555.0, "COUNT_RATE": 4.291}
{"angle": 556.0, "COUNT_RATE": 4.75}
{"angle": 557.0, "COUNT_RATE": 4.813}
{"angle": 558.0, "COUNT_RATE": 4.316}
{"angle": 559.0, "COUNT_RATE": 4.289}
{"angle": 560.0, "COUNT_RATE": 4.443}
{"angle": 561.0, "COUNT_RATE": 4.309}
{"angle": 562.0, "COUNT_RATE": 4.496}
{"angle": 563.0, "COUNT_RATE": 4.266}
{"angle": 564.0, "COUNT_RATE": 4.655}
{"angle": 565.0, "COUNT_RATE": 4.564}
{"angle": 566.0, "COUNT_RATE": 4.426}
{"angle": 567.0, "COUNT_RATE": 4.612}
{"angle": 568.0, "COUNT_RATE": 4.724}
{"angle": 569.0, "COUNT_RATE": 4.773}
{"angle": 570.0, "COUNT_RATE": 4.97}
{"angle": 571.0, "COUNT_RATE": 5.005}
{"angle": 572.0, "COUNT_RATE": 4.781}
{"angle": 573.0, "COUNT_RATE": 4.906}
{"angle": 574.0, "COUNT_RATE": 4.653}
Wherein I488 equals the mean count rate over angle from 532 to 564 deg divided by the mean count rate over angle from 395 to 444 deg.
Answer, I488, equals 1.55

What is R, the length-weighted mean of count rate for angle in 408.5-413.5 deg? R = 2.86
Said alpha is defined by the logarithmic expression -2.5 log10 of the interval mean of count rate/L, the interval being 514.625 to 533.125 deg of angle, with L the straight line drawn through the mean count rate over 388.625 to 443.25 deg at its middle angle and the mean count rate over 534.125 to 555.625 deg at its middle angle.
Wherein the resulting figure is -0.08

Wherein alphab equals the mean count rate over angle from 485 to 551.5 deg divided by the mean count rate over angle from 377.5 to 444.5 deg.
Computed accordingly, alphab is 1.47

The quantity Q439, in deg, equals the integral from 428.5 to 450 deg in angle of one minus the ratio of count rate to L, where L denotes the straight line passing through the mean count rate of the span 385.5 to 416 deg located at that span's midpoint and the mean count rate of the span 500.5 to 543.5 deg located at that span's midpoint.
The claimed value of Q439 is 4.1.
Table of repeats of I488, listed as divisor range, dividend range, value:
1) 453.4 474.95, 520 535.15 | 1.42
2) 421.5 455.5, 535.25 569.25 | 1.56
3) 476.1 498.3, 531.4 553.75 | 1.18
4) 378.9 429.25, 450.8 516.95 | 1.24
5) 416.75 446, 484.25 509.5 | 1.46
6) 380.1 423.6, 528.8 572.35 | 1.49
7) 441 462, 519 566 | 1.55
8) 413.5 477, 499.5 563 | 1.53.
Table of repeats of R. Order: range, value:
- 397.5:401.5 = 3.17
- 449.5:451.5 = 2.99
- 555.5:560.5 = 4.52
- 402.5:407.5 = 2.99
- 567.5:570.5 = 4.82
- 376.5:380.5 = 3.35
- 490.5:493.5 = 4.01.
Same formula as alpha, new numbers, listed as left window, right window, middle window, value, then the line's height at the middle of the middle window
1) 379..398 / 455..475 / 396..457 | 0.11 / 3.25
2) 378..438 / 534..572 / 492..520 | -0.11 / 4.08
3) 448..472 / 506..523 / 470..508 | 0.01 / 3.96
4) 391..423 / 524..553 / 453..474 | 0.16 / 3.66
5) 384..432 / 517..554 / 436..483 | 0.17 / 3.65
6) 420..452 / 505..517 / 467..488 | 0.11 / 3.96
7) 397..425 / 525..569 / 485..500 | -0.04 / 3.9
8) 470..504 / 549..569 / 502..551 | -0.09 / 4.24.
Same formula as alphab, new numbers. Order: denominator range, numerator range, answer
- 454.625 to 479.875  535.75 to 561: 1.41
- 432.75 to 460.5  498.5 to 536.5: 1.58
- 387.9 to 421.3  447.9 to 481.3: 1.07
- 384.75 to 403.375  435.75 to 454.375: 0.88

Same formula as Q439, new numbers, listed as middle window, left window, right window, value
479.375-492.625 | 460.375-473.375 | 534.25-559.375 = -1.3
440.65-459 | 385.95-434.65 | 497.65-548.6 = 3.4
